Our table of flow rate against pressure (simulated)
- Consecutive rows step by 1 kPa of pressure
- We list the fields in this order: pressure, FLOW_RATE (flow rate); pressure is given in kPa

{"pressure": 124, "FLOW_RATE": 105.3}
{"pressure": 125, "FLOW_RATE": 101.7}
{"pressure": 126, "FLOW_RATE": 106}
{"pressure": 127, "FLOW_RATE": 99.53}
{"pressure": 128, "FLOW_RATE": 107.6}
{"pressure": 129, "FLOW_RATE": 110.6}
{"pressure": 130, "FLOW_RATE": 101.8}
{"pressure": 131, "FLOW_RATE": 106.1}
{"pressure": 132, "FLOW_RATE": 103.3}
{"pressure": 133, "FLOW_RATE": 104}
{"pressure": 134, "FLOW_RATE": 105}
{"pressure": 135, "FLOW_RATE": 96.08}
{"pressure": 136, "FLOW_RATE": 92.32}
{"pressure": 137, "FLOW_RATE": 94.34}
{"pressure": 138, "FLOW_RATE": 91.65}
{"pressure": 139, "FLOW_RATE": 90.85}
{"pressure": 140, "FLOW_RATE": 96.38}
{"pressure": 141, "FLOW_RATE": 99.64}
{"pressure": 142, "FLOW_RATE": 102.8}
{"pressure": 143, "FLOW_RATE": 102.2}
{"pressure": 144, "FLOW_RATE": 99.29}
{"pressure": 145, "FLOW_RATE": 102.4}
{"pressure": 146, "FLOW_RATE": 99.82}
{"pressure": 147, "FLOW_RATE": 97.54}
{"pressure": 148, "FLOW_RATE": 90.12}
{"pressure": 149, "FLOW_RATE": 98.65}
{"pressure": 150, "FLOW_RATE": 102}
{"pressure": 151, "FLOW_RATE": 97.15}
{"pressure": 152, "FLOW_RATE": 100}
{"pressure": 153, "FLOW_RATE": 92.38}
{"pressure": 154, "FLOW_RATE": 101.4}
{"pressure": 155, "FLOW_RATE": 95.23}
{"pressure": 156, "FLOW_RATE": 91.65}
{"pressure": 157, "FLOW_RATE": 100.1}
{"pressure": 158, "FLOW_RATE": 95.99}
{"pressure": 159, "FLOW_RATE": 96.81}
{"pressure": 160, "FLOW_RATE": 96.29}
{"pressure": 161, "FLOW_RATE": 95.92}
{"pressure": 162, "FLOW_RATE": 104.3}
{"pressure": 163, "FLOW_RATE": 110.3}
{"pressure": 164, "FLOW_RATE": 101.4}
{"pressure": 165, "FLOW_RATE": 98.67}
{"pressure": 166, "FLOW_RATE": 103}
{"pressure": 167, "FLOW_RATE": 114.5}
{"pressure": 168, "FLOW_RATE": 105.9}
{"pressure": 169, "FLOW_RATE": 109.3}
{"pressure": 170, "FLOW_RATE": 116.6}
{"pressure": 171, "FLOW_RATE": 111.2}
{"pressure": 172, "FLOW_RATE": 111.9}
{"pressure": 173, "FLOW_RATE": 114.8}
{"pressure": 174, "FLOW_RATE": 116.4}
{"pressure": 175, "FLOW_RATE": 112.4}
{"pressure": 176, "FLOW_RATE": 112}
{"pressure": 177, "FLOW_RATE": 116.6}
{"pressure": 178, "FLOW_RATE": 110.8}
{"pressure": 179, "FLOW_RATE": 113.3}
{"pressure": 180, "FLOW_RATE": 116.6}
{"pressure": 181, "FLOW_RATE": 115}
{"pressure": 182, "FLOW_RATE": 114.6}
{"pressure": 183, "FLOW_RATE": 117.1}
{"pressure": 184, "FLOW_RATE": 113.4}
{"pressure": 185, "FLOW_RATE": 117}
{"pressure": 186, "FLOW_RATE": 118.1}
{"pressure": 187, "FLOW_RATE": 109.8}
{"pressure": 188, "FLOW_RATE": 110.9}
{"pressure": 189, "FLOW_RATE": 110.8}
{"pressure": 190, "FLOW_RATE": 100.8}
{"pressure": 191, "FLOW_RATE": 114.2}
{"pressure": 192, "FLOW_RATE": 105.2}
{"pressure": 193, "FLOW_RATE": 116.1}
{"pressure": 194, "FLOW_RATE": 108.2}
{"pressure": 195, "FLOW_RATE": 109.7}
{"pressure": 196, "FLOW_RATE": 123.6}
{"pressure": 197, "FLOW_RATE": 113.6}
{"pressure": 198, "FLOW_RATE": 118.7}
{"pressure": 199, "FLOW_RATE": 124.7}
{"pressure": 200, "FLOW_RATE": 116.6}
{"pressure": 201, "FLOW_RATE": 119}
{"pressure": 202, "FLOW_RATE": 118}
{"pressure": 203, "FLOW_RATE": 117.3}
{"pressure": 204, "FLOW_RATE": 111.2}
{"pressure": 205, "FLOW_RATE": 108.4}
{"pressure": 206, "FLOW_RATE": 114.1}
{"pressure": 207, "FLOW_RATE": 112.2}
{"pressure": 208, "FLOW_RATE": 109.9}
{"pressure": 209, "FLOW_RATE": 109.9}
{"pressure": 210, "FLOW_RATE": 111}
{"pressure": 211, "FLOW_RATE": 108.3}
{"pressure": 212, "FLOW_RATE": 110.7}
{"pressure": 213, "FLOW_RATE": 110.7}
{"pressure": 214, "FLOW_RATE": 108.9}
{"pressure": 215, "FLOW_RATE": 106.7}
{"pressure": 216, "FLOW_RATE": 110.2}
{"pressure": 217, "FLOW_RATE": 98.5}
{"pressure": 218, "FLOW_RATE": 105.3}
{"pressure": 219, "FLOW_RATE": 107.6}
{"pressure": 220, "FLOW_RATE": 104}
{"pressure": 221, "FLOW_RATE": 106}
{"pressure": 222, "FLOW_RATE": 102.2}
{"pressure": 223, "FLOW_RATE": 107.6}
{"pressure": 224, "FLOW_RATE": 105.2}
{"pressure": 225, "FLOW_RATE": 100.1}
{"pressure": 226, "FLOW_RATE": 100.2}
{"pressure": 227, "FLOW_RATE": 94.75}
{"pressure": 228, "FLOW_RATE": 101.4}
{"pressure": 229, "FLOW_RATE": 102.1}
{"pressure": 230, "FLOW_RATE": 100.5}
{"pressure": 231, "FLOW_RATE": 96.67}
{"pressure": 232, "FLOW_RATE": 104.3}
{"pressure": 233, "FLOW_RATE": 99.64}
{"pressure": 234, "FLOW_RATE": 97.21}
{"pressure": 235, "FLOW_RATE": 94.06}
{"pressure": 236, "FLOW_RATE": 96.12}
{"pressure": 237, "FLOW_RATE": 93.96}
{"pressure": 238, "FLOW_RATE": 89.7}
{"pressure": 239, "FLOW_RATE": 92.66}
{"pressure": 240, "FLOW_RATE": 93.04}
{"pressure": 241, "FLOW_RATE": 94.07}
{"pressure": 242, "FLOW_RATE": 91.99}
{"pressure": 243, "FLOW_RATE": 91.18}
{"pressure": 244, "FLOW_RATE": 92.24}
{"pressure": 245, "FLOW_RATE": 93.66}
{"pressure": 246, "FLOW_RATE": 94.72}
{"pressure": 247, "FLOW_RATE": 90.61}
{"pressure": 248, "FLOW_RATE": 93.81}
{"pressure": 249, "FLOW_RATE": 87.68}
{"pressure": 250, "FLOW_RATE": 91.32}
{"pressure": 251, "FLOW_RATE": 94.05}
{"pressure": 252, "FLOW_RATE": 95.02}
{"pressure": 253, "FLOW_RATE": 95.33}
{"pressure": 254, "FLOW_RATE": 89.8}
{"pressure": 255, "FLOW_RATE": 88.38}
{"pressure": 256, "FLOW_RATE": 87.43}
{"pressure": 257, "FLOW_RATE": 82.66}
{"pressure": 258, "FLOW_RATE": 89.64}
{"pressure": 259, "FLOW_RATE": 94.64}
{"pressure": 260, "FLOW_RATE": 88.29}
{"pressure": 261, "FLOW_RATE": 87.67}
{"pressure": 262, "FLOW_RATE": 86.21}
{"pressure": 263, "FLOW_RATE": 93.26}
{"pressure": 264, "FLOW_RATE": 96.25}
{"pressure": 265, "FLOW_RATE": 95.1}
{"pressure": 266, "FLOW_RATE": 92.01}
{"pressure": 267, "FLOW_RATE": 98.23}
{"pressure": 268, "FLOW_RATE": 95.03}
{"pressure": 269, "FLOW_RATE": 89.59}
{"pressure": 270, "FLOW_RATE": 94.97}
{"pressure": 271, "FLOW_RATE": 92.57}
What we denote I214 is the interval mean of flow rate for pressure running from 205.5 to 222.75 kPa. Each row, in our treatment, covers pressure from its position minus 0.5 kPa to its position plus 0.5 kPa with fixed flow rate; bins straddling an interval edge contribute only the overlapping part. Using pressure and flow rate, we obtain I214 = 108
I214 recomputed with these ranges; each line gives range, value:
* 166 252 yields 106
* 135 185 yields 104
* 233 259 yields 92.2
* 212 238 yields 102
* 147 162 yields 97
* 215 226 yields 105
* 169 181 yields 114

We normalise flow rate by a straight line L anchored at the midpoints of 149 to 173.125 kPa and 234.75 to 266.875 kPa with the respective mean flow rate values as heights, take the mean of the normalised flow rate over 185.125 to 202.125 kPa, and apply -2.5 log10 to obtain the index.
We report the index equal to -0.16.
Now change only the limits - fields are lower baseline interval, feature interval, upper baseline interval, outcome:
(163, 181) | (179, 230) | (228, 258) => -0.07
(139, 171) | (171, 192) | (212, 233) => -0.11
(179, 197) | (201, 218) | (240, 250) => -0.05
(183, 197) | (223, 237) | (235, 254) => -0.02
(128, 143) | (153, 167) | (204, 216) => 0.04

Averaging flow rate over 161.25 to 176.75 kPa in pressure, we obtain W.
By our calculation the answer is 109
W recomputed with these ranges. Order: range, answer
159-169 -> 103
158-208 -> 111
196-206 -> 117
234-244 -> 93.2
